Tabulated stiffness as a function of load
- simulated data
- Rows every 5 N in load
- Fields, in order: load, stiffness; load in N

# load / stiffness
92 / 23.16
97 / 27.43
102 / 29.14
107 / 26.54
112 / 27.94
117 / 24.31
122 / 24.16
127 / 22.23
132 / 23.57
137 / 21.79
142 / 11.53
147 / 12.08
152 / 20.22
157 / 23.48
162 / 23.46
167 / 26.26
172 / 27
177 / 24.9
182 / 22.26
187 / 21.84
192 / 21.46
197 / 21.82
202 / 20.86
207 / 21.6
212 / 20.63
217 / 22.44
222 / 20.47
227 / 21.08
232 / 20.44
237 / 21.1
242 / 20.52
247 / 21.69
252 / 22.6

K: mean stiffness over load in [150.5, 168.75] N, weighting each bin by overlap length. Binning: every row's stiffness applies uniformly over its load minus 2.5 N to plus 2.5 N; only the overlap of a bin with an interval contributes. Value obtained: 23.4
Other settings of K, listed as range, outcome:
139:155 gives 15.1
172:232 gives 21.9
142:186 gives 21.8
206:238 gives 21.1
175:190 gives 22.9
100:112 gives 27.8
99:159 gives 22.3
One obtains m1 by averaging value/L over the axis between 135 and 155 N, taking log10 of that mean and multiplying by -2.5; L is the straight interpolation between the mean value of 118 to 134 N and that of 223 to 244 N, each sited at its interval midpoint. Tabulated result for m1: 0.36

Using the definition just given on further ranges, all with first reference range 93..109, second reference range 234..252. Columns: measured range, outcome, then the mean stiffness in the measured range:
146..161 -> 0.259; 19.7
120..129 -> 0.137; 23.2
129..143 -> 0.286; 19.9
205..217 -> 0.063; 21.4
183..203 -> 0.088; 21.6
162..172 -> -0.054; 25.7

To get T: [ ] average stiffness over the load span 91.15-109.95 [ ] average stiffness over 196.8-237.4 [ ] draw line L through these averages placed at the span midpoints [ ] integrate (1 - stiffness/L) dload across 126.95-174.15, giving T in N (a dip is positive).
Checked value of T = 6.3 N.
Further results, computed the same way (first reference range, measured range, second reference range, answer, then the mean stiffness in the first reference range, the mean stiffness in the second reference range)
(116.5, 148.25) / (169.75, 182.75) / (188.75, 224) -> -2.6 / 20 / 21.3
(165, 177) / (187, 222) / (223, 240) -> 2.7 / 26.3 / 20.8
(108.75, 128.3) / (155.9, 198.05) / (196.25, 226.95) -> -2.0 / 24.9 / 21.3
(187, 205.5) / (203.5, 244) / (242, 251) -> 0.9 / 21.5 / 21.5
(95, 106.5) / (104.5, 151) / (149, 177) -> 8.6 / 28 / 23.9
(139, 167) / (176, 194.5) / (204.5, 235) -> -2.3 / 18.9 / 21.1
